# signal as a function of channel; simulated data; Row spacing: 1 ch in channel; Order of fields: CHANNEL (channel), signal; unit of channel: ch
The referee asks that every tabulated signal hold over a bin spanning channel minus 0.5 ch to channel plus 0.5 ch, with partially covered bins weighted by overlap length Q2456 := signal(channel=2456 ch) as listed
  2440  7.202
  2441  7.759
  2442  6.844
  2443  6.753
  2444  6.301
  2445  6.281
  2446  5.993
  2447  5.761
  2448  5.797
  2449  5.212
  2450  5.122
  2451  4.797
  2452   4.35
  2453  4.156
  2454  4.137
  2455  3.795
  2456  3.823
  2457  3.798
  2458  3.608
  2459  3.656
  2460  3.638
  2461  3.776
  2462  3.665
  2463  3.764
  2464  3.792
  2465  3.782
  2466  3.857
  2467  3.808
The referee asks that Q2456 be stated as 3.823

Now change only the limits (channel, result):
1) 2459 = 3.656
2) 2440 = 7.202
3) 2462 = 3.665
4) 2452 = 4.35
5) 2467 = 3.808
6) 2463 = 3.764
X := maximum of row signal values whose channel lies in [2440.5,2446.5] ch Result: 7.759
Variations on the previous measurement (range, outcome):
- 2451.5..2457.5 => 4.35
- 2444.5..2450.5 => 6.281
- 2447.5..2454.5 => 5.797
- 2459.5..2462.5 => 3.776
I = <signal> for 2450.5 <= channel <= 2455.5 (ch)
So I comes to 4.25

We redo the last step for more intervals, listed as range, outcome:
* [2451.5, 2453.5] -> 4.25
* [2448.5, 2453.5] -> 4.73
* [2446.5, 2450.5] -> 5.47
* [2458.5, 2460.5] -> 3.65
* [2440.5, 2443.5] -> 7.12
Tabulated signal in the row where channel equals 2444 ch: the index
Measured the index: 6.301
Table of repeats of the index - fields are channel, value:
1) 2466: 3.857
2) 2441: 7.759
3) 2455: 3.795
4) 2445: 6.281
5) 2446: 5.993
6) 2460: 3.638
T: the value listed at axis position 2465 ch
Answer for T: 3.782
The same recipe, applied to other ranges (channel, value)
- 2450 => 5.122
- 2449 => 5.212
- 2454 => 4.137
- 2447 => 5.761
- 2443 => 6.753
